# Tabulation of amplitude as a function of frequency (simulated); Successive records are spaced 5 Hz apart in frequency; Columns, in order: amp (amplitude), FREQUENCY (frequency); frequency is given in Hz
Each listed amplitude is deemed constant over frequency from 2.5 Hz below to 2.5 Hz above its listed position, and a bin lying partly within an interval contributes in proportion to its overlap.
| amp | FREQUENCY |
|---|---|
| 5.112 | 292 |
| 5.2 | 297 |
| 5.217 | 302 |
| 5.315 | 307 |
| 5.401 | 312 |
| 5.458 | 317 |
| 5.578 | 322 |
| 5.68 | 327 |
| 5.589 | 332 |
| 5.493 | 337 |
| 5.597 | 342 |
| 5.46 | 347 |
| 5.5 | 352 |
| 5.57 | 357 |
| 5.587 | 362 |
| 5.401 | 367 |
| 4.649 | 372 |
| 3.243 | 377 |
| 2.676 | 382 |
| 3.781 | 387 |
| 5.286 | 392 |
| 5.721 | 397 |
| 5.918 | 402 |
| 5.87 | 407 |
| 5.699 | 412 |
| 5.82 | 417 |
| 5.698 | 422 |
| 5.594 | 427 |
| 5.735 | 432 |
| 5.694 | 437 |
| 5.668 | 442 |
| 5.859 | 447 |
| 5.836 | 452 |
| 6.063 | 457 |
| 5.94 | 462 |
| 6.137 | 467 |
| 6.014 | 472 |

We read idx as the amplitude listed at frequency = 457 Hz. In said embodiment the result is 6.063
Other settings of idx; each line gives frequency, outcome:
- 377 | 3.243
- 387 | 3.781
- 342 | 5.597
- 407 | 5.87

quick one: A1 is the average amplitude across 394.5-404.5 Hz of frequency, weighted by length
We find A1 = 5.82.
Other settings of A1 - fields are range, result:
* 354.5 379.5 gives 4.89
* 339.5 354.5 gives 5.52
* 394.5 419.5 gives 5.81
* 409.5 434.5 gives 5.71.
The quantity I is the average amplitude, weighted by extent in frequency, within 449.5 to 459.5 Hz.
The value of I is 5.95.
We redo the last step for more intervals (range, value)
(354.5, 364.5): 5.58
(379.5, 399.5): 4.37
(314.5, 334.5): 5.58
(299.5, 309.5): 5.27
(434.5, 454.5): 5.76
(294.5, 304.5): 5.21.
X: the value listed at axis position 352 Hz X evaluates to 5.5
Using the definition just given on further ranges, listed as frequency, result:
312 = 5.401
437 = 5.694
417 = 5.82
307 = 5.315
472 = 6.014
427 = 5.594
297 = 5.2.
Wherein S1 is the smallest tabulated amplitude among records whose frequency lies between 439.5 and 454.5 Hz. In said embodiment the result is 5.668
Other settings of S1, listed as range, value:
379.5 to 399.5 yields 2.676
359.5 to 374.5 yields 4.649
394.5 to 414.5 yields 5.699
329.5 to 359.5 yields 5.46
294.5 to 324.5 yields 5.2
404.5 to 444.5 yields 5.594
